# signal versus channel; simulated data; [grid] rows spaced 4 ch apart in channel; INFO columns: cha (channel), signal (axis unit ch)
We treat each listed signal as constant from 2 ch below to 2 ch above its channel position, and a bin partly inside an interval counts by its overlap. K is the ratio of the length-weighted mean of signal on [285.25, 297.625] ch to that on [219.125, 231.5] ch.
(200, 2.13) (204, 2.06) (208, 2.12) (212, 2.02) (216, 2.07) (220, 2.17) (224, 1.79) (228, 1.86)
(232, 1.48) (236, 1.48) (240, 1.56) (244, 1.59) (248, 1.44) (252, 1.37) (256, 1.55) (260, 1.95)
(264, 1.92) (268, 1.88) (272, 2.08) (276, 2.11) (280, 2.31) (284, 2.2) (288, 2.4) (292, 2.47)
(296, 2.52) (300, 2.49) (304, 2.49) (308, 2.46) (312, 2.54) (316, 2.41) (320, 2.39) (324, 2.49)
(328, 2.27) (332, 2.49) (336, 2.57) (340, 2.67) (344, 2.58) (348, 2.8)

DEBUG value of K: 1.3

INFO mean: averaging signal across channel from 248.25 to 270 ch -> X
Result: 1.71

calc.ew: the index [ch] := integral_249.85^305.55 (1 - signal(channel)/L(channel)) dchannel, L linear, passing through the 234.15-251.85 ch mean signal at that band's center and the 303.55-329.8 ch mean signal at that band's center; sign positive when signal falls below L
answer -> -4.8 ch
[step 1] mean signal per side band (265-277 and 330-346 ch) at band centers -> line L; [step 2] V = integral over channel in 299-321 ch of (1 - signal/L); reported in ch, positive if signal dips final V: -1.2 ch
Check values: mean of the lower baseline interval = 2.01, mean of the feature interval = 2.47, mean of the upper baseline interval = 2.58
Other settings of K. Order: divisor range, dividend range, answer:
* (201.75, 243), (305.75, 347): 1.34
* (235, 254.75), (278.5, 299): 1.60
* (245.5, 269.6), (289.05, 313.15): 1.48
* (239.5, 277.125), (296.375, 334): 1.41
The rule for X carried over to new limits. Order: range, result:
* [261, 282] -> 2.05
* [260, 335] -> 2.32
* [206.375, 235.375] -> 1.91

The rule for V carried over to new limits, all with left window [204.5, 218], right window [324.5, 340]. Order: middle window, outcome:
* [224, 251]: 7.2 ch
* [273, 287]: 0.5 ch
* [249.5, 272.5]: 4.9 ch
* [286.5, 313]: -1.3 ch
